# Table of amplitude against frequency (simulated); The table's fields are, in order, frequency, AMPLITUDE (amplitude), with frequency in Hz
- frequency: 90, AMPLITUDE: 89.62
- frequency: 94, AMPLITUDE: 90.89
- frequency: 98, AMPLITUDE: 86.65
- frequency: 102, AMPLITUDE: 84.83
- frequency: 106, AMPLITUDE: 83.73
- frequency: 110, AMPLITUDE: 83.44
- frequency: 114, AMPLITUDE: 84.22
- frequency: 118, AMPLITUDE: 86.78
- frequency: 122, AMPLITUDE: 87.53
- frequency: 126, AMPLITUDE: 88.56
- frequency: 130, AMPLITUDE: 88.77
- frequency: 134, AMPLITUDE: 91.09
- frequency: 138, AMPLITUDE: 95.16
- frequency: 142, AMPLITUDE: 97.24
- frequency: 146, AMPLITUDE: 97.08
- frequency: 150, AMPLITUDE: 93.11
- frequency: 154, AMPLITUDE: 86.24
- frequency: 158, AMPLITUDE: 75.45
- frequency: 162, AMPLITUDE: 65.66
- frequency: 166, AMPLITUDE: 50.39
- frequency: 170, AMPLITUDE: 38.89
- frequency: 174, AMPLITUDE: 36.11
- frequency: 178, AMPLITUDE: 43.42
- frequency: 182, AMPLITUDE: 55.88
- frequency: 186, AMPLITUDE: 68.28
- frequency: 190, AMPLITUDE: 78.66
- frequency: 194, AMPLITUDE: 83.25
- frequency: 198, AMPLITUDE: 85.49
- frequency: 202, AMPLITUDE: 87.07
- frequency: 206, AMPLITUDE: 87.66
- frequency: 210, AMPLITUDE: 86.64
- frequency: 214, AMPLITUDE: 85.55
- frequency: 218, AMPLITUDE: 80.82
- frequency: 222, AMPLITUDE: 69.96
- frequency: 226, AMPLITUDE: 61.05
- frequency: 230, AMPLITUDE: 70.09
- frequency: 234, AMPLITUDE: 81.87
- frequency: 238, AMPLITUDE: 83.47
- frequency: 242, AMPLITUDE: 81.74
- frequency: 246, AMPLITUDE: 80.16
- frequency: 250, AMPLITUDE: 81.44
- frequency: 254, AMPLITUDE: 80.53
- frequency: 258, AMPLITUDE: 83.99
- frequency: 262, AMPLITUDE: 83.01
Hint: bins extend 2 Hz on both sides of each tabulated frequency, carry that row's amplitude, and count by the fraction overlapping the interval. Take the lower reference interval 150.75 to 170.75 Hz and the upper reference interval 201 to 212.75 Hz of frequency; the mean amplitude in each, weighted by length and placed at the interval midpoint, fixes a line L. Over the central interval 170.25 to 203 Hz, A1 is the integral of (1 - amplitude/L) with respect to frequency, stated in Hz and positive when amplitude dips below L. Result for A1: 5.8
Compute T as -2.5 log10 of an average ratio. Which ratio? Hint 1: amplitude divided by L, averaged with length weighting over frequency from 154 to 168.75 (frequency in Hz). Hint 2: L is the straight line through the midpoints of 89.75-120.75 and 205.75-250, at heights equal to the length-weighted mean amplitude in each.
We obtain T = 0.25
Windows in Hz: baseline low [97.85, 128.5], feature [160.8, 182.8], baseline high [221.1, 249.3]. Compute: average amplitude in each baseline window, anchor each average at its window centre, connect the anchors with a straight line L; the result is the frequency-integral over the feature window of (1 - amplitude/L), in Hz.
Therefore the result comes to 9.15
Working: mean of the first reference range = 85.7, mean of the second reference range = 76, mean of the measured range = 47.4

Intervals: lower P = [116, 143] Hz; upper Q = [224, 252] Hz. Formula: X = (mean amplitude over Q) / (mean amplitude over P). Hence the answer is 0.9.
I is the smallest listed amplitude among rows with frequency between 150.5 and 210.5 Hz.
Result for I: 36.11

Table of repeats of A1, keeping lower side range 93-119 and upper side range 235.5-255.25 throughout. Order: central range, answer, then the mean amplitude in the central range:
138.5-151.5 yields -1.76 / 95.8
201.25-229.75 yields 1.21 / 78.9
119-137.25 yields -0.94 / 89.3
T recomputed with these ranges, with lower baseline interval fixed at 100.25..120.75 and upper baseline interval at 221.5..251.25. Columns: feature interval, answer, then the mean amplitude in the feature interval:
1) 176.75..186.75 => 0.402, 55.2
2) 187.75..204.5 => -0.060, 83.5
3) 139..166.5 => -0.012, 82.9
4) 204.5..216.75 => -0.107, 86.2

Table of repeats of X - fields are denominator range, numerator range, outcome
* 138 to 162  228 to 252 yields 0.90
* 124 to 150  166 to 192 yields 0.57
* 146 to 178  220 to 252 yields 1.18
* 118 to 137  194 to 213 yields 0.97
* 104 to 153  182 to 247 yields 0.88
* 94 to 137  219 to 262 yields 0.89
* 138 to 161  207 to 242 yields 0.87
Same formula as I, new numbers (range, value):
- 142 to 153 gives 93.11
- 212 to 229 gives 61.05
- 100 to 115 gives 83.44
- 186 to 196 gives 68.28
